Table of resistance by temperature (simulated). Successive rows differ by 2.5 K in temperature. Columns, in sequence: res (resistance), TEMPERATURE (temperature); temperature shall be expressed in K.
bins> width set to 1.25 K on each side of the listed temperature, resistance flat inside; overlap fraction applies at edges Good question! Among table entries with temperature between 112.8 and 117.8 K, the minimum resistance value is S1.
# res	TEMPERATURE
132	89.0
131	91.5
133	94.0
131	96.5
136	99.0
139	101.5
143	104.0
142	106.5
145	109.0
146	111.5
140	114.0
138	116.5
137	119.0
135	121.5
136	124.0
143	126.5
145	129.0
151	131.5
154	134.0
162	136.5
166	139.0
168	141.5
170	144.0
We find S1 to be 138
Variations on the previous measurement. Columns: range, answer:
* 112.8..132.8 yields 135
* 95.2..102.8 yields 131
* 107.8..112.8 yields 145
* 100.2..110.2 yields 139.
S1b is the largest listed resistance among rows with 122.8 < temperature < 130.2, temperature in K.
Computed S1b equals 145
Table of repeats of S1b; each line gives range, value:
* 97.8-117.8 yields 146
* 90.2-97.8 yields 133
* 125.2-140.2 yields 166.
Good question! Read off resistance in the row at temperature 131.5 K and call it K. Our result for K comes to 151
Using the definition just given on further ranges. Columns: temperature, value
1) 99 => 136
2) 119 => 137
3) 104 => 143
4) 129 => 145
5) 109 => 145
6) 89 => 132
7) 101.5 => 139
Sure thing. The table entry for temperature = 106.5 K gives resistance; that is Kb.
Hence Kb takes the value 142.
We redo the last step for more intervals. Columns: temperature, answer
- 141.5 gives 168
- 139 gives 166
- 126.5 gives 143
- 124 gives 136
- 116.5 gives 138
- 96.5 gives 131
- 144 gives 170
